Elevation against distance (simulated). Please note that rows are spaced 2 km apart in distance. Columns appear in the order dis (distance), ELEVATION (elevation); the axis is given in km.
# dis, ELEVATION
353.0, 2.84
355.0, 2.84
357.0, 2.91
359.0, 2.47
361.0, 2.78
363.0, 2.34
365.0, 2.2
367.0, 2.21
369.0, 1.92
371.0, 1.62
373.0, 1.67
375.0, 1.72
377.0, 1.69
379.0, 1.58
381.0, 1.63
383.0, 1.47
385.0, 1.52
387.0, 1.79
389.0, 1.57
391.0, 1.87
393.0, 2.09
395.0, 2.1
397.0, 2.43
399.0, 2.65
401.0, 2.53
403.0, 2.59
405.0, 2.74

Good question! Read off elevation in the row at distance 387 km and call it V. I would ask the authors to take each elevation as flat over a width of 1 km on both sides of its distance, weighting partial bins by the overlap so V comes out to 1.79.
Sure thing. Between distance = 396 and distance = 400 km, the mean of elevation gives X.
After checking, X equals 2.54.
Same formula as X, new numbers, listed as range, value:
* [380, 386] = 1.54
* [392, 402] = 2.36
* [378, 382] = 1.6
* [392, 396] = 2.09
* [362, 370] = 2.17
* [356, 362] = 2.72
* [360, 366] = 2.44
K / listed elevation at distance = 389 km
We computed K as 1.57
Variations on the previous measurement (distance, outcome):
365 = 2.2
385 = 1.52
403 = 2.59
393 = 2.09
